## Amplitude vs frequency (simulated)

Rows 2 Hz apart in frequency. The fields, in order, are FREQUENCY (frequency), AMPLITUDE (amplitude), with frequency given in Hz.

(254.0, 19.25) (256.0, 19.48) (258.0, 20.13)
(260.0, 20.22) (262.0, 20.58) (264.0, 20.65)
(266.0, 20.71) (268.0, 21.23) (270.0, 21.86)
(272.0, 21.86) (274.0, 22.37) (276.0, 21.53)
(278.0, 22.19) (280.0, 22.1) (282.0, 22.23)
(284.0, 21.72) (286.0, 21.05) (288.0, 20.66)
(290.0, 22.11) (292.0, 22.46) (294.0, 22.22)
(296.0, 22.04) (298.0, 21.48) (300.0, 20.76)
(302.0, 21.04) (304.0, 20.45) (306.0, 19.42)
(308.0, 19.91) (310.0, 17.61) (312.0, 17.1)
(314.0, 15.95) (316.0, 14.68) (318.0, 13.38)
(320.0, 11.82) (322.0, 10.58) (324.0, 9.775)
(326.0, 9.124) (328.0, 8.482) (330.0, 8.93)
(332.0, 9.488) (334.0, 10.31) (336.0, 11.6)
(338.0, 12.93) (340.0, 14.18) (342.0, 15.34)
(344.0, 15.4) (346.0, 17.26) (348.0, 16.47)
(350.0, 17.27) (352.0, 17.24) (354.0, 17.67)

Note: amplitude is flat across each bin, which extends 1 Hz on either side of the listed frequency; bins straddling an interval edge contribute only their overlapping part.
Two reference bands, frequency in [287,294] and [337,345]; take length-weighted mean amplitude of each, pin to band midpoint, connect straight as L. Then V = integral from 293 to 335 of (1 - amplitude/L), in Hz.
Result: 7.4 Hz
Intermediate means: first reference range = 21.8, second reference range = 14.5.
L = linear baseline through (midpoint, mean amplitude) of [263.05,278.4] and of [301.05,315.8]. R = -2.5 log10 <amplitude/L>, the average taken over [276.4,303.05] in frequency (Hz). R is -0.09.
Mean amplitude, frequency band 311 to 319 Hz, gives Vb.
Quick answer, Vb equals 15.3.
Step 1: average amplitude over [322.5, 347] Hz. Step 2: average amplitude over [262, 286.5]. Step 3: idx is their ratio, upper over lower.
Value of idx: 0.55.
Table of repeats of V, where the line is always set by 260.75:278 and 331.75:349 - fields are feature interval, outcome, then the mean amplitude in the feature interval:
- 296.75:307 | -1.56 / 20.7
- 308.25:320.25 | 0.77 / 15.6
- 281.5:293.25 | -1.35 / 21.7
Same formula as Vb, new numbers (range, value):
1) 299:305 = 20.8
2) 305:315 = 18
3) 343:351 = 16.6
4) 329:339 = 10.7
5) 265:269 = 21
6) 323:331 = 9.08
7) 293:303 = 21.5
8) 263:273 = 21.3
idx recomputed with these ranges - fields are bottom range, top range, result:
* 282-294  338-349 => 0.71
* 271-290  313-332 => 0.52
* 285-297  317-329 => 0.48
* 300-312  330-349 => 0.69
